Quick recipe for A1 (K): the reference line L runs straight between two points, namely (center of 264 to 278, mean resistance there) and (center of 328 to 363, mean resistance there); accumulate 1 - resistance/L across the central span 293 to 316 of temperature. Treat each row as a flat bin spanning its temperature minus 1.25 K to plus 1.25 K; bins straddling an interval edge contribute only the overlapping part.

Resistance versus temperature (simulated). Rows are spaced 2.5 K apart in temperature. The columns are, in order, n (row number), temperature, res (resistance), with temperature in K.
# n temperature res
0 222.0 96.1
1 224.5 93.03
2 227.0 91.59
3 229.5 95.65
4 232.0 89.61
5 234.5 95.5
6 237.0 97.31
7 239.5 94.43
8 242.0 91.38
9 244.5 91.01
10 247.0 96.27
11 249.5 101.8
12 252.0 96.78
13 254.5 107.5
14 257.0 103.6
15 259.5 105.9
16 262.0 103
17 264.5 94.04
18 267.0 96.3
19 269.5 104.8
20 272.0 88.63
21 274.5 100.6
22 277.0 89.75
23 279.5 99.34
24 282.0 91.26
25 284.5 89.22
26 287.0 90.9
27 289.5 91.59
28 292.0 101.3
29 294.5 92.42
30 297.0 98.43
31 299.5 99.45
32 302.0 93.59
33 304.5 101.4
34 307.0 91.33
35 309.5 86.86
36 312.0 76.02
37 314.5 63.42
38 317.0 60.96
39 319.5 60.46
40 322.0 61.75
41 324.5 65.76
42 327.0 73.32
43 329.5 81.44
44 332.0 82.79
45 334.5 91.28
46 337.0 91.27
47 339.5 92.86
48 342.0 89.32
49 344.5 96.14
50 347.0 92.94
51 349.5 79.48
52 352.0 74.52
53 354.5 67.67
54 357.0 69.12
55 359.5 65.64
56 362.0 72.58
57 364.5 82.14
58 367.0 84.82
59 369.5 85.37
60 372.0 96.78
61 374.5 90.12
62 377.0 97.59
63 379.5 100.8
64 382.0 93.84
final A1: 0.2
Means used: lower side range 95.9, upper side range 81.9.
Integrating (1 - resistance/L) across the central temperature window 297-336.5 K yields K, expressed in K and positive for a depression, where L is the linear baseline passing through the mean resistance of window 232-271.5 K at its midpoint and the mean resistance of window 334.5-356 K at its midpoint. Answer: 4.2 K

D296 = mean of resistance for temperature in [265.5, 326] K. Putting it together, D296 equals 87.3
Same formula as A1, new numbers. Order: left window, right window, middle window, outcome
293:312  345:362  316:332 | 3.2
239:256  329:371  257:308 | -2.3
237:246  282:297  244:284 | -2.1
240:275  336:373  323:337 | 1.1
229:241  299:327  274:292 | -2.0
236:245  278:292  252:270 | -1.6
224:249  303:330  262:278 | -2.0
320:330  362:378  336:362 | -0.9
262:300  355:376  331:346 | -1.0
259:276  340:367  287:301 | -0.5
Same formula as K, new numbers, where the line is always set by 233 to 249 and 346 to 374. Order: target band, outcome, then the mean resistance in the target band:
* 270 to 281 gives -0.6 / 95.2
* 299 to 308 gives -1.0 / 96.3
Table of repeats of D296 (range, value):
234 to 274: 98.1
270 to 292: 93.6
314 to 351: 79.2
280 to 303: 94.4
